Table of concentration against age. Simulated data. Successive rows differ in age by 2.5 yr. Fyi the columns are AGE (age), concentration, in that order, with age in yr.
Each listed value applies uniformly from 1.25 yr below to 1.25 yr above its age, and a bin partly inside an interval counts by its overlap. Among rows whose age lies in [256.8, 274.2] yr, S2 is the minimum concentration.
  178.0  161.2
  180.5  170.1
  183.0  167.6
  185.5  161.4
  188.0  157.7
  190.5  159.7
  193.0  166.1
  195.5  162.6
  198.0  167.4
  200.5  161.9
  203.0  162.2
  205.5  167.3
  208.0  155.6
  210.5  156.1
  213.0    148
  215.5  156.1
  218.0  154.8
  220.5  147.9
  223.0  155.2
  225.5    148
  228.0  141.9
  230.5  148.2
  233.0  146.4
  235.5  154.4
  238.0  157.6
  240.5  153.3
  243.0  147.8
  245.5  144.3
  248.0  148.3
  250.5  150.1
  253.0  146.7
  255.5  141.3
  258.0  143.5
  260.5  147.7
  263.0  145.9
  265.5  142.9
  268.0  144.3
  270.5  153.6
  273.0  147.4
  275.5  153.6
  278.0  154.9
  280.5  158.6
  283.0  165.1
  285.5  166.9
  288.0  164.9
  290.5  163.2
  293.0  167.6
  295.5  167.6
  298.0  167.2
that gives 142.9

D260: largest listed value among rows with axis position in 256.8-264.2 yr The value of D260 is 147.7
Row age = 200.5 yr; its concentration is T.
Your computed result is 161.9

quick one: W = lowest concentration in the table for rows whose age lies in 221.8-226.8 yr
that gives 148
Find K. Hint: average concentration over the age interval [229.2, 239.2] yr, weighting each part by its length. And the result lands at 152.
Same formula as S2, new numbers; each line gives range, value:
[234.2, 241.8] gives 153.3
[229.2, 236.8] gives 146.4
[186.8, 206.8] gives 157.7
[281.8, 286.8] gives 165.1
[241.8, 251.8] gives 144.3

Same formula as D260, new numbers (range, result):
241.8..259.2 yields 150.1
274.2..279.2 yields 154.9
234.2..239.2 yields 157.6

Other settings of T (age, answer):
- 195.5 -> 162.6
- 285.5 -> 166.9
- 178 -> 161.2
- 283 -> 165.1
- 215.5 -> 156.1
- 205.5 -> 167.3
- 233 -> 146.4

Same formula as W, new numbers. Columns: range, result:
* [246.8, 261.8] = 141.3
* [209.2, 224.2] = 147.9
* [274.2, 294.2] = 153.6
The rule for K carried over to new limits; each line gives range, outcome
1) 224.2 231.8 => 146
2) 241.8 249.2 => 147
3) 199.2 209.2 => 162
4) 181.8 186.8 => 164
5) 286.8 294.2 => 165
